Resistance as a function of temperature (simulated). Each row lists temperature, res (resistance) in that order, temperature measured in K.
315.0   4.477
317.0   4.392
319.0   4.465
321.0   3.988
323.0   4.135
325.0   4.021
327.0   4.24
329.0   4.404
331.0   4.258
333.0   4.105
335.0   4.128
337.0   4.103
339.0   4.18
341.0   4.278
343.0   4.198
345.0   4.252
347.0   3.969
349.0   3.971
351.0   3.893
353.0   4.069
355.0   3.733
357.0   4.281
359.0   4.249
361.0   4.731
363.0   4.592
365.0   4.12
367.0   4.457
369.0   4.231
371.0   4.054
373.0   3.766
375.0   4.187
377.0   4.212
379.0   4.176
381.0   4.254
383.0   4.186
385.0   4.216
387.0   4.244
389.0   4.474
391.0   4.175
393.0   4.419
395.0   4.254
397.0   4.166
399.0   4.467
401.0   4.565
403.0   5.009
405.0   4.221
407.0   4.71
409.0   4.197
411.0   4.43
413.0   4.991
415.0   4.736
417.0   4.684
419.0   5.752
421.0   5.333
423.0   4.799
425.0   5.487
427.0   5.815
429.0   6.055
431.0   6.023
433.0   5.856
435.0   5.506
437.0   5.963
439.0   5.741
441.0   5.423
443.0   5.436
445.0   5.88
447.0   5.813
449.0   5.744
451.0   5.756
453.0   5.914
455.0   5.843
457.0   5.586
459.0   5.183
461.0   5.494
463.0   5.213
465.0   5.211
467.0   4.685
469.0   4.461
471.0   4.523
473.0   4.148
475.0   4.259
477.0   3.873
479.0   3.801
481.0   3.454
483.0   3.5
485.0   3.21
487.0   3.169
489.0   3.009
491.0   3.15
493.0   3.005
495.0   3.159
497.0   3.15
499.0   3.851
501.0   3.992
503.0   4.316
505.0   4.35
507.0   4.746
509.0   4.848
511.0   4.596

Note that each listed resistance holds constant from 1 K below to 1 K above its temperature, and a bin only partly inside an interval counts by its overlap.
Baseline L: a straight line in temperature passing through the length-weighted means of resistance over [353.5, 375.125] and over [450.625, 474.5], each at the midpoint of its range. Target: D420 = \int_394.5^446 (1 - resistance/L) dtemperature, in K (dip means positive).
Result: -4.28 K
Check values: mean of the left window 4.22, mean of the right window 5.13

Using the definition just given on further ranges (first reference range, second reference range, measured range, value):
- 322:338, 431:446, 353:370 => 1.23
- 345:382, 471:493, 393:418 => -3.64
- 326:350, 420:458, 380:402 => 2.90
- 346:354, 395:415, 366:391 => 0.33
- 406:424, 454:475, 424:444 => -3.37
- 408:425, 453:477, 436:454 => -2.94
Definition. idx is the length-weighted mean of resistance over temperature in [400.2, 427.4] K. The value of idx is 4.89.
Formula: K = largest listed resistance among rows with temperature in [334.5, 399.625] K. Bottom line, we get 4.731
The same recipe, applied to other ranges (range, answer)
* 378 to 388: 4.254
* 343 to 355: 4.252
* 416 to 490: 6.055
